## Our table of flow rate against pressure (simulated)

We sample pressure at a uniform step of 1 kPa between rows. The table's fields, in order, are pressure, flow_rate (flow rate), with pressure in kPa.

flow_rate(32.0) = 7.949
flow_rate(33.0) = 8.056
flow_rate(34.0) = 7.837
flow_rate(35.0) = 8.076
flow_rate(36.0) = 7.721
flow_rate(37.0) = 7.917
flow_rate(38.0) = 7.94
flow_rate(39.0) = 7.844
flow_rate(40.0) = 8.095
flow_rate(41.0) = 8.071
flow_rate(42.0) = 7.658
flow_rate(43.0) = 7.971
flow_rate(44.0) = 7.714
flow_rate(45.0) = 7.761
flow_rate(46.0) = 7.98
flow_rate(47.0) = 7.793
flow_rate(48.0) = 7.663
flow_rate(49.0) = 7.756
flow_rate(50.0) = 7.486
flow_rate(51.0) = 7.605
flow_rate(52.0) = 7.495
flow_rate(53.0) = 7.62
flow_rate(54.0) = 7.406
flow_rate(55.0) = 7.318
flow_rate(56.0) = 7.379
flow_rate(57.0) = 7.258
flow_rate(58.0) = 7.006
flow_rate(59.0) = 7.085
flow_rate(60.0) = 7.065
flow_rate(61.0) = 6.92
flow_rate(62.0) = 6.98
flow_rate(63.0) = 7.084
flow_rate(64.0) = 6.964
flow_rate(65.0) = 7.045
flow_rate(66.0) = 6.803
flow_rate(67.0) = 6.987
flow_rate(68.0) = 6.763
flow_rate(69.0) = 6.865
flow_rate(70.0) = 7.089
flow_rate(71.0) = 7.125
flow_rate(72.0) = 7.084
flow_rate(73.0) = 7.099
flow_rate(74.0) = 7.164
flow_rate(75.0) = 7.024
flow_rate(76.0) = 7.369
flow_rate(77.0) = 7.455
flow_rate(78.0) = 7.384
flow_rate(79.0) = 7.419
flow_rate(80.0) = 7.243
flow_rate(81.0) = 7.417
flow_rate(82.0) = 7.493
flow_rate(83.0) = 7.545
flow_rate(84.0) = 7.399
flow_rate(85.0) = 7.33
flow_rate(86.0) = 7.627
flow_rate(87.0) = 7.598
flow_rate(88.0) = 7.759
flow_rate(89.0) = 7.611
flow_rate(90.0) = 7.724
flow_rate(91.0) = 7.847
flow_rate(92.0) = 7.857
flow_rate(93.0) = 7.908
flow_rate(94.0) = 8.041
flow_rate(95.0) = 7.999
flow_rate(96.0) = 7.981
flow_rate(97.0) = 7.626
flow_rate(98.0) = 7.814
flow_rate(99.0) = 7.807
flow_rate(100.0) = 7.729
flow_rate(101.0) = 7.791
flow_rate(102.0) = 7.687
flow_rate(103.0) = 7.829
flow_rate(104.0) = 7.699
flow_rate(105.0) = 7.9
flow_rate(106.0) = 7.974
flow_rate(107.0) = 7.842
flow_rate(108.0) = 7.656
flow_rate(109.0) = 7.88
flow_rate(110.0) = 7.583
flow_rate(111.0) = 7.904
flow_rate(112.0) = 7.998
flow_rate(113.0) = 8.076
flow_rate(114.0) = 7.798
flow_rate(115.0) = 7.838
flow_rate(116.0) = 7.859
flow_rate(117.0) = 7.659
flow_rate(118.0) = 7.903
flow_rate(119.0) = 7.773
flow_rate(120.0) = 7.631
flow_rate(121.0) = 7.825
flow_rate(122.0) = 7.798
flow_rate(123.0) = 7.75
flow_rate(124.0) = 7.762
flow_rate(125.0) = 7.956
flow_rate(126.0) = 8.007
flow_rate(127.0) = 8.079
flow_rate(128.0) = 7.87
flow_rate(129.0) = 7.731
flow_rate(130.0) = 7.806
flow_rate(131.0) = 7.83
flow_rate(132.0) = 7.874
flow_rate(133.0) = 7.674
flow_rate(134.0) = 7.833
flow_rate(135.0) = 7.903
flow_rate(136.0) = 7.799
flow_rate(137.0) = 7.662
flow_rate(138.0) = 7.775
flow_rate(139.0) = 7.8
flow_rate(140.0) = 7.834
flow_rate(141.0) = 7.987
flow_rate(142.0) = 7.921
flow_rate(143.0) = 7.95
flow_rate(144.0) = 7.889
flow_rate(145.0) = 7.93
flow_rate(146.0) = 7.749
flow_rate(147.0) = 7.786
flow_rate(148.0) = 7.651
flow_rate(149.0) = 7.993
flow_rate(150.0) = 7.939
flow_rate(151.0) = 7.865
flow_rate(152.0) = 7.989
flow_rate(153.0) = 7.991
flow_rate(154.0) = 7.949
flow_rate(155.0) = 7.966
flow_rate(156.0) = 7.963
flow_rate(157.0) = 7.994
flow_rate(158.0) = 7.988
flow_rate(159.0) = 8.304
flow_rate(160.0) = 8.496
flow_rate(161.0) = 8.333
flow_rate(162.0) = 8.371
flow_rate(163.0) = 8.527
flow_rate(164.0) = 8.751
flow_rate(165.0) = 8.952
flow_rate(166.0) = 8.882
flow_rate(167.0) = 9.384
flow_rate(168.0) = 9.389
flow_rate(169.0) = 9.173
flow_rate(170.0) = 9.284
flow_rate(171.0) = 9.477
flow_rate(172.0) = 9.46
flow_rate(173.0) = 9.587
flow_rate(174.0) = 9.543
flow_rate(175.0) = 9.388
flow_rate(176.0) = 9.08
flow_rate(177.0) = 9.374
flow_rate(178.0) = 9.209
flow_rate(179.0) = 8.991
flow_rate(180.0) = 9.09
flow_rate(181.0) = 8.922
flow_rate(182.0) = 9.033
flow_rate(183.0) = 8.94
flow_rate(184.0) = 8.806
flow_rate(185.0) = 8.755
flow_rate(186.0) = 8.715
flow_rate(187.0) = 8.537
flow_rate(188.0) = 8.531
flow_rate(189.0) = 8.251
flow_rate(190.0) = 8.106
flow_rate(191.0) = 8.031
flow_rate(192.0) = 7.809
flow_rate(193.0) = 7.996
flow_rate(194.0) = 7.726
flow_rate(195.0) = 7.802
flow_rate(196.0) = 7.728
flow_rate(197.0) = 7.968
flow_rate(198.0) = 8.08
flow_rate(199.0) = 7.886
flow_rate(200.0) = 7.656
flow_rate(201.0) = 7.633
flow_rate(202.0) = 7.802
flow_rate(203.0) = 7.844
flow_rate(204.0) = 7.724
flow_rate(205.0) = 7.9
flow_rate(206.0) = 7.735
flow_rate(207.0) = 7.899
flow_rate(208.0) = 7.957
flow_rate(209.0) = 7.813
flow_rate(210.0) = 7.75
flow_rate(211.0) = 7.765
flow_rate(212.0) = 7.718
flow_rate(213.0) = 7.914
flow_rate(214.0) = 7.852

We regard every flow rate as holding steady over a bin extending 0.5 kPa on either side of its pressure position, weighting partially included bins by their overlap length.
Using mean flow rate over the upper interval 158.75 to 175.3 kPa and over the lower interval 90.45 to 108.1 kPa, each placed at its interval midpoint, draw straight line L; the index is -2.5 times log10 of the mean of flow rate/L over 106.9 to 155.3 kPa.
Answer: 0.07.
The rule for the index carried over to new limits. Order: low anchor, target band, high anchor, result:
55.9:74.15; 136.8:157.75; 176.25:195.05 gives 0.027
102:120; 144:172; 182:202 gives -0.047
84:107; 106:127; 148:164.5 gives 0.009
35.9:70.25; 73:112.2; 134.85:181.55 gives 0.023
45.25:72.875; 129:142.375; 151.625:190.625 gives 0.062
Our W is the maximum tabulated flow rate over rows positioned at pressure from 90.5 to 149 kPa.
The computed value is 8.079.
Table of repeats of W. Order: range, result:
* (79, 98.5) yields 8.041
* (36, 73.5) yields 8.095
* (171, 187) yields 9.587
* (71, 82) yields 7.493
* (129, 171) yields 9.477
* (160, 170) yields 9.389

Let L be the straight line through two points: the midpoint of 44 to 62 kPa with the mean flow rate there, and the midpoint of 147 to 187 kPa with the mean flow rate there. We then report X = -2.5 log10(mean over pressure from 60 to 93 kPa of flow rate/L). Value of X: 0.06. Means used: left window 7.44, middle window 7.29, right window 8.69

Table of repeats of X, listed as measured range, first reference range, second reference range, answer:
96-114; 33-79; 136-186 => 0.02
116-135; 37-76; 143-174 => 0.04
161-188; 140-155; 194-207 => -0.15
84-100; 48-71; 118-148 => -0.04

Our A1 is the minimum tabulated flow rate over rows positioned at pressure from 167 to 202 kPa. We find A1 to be 7.633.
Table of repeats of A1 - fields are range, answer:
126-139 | 7.662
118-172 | 7.631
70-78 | 7.024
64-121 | 6.763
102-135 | 7.583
